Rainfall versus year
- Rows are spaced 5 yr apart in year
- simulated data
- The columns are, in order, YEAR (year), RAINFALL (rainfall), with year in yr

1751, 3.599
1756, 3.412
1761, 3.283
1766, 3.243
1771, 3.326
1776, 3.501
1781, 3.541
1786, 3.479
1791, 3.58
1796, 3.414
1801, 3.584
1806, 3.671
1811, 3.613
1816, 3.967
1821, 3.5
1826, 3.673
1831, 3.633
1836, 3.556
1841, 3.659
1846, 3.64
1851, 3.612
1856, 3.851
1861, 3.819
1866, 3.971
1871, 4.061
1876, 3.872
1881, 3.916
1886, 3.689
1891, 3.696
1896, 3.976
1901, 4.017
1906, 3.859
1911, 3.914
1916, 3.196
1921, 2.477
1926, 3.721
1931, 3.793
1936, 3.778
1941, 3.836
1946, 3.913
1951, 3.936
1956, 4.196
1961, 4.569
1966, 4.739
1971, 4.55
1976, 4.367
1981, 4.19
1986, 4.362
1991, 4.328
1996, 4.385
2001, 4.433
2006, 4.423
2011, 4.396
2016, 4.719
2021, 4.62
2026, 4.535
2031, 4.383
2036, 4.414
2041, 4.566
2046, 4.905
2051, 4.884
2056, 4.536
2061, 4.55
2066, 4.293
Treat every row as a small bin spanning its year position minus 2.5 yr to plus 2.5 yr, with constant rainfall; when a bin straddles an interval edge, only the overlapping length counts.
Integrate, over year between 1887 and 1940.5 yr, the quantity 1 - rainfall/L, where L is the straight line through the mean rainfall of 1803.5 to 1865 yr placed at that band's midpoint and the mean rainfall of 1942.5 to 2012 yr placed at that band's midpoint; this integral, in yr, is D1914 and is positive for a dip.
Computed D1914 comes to 5.20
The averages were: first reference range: 3.69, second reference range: 4.33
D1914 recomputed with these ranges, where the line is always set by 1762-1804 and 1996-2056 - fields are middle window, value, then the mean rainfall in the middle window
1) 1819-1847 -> 0.55 yr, 3.61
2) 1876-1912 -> 0.86 yr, 3.87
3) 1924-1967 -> 1.69 yr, 4.03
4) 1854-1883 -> -0.54 yr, 3.92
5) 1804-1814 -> -0.23 yr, 3.66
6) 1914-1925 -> 3.07 yr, 2.94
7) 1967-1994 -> -0.17 yr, 4.38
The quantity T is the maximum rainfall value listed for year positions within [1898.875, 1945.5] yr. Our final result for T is 4.017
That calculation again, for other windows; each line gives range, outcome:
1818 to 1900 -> 4.061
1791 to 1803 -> 3.584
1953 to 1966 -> 4.739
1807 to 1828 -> 3.967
